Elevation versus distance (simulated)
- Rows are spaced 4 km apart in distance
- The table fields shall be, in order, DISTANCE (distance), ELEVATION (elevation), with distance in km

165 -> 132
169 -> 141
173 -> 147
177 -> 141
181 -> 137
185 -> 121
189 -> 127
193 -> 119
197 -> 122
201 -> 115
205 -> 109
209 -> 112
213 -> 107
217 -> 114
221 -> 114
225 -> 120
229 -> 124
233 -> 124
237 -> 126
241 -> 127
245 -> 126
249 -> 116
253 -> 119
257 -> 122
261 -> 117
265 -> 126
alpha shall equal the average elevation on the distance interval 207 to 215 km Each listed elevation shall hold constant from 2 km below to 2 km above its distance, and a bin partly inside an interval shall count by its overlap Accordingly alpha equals 110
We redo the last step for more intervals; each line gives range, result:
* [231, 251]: 124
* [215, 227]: 116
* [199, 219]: 111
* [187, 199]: 123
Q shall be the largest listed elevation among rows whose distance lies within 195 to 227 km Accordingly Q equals 122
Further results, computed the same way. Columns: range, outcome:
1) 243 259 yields 126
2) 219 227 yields 120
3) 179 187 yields 137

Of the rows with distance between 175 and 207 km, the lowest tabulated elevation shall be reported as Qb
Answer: 109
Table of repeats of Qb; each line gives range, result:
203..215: 107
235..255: 116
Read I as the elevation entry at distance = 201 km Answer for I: 115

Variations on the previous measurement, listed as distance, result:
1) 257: 122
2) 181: 137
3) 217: 114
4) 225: 120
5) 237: 126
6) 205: 109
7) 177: 141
